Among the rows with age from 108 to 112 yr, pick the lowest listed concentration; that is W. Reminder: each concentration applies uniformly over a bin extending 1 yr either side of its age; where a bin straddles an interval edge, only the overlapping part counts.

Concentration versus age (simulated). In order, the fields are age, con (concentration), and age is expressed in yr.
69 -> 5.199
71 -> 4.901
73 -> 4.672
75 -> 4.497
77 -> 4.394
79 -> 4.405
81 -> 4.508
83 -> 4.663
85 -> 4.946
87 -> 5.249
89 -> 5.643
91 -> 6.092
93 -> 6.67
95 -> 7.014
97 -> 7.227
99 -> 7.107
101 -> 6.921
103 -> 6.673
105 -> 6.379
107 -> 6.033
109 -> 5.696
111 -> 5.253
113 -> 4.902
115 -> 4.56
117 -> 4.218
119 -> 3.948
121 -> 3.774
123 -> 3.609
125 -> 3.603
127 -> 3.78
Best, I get 5.253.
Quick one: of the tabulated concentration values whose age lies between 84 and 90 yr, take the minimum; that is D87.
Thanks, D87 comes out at 4.946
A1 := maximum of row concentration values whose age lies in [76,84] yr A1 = 4.663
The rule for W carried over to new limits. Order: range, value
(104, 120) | 3.948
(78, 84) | 4.405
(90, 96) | 6.092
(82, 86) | 4.663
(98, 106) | 6.379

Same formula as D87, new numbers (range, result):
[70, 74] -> 4.672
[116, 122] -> 3.774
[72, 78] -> 4.394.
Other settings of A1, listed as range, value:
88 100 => 7.227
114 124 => 4.56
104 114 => 6.379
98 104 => 7.107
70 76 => 4.901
